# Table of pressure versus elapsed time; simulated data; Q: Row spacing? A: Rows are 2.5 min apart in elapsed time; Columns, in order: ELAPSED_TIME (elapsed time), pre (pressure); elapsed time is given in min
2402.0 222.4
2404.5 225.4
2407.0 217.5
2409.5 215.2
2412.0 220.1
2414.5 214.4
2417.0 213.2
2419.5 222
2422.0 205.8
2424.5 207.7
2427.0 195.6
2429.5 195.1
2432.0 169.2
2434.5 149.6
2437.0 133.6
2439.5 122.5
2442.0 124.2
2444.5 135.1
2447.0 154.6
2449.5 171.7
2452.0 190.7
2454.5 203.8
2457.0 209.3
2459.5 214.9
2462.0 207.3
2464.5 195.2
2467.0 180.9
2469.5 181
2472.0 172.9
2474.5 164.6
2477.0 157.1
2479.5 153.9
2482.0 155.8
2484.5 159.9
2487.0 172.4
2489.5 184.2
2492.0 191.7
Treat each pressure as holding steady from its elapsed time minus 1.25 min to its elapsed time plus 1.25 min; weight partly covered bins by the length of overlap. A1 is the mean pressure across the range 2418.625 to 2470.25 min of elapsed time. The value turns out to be 179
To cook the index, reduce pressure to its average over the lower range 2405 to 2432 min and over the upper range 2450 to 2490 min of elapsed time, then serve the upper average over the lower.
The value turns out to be 0.9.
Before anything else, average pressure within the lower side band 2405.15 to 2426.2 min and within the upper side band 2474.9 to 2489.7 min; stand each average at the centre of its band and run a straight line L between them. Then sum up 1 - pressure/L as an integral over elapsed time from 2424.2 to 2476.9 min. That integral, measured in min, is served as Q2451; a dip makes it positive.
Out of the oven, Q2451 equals 3.3 min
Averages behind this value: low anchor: 214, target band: 174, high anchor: 162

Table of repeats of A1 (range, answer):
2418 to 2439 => 183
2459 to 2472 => 193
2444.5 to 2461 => 187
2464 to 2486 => 168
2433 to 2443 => 134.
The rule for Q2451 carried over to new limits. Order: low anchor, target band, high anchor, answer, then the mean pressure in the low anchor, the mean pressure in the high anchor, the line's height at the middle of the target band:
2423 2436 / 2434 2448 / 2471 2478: 3.4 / 183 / 165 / 178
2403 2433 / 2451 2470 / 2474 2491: -2.0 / 209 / 164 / 180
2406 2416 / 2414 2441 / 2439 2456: 1.3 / 217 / 160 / 191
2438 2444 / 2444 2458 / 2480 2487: -4.8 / 125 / 160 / 133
